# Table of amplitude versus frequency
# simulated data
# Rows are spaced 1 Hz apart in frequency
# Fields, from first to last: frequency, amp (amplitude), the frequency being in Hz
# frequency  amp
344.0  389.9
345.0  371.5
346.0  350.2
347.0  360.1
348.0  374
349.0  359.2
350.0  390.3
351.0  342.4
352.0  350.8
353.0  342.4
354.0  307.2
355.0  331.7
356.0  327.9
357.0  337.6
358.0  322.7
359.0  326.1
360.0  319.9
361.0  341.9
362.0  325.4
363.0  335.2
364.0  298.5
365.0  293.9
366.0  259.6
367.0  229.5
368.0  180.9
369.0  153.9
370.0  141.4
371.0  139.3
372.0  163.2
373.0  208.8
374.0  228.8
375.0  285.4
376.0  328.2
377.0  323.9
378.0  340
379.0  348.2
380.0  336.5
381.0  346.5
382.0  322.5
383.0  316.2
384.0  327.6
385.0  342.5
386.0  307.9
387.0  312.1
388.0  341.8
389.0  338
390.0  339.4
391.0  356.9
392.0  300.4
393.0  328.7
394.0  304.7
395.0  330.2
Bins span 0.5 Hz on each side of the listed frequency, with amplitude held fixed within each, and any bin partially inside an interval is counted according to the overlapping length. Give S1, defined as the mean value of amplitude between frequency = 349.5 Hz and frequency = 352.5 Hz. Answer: 361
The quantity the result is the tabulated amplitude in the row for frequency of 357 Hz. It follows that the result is 337.6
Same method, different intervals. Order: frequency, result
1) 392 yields 300.4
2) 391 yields 356.9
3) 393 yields 328.7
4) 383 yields 316.2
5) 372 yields 163.2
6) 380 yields 336.5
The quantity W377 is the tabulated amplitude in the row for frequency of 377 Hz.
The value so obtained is 323.9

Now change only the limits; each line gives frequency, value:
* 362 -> 325.4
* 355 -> 331.7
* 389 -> 338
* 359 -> 326.1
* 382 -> 322.5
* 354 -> 307.2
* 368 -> 180.9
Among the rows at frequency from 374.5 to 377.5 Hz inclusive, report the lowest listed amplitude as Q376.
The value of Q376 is 285.4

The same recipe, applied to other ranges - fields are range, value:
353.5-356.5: 307.2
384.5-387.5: 307.9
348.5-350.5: 359.2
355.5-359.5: 322.7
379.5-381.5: 336.5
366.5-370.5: 141.4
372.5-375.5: 208.8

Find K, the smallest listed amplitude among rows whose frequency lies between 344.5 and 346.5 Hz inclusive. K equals 350.2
